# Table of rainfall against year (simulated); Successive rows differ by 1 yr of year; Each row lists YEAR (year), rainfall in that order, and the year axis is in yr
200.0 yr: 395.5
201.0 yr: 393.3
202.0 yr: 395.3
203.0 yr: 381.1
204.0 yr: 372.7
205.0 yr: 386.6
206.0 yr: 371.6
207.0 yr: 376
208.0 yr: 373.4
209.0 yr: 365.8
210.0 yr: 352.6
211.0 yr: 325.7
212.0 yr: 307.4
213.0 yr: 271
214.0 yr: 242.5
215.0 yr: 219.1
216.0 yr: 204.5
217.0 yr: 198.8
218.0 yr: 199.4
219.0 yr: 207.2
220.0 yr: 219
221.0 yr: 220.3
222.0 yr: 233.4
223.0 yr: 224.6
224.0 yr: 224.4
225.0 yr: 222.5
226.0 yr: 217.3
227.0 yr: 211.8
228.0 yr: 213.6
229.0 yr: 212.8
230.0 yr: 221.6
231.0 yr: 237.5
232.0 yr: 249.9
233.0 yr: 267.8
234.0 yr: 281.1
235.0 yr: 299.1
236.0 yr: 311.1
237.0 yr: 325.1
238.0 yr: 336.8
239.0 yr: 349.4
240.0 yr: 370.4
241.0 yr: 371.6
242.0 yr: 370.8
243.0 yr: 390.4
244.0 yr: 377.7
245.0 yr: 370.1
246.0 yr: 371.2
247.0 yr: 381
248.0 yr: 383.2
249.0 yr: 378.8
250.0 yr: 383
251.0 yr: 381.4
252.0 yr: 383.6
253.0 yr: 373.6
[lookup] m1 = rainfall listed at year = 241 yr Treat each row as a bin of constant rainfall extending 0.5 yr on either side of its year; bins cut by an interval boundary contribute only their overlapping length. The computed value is 371.6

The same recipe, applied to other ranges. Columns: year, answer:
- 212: 307.4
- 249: 378.8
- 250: 383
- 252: 383.6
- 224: 224.4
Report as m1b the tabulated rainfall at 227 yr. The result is 211.8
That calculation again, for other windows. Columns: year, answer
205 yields 386.6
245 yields 370.1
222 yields 233.4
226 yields 217.3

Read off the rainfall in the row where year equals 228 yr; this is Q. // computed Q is 213.6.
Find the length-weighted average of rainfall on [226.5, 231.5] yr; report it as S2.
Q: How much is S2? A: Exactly 219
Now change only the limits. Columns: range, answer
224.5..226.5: 220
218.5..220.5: 213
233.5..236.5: 297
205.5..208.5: 374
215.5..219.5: 202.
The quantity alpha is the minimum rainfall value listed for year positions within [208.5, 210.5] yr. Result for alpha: 352.6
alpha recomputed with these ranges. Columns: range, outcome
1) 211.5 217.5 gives 198.8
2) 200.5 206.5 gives 371.6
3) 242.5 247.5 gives 370.1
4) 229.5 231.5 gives 221.6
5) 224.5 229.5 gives 211.8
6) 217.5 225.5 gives 199.4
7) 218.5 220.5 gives 207.2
